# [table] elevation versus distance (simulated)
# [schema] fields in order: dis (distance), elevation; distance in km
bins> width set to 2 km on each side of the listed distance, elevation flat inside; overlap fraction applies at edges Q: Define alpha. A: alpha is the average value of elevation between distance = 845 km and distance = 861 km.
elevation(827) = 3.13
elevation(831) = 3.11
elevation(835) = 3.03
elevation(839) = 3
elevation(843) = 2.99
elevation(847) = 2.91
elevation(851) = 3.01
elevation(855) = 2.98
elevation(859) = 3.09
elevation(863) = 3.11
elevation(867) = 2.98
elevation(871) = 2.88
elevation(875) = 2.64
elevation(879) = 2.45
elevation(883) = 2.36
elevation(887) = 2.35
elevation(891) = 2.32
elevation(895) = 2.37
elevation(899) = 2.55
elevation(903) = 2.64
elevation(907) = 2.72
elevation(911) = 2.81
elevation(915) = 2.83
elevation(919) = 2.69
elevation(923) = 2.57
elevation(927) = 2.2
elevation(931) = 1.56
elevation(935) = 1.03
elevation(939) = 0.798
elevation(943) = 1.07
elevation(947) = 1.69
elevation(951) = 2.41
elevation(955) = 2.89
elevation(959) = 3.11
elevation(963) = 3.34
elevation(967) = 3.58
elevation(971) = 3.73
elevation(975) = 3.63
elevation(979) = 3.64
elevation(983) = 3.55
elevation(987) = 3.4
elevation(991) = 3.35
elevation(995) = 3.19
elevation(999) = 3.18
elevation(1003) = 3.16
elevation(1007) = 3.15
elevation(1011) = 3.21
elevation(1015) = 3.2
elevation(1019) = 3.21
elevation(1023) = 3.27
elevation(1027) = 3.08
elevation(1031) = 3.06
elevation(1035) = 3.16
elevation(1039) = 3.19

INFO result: 3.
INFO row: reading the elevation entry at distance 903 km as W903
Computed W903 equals 2.64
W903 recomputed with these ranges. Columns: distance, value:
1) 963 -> 3.34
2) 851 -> 3.01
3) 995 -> 3.19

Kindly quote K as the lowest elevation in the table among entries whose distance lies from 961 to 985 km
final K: 3.34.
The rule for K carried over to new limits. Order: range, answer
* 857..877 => 2.64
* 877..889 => 2.35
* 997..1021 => 3.15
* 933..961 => 0.798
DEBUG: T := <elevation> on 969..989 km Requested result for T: 3.59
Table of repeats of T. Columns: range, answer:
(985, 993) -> 3.38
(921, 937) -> 1.84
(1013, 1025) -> 3.23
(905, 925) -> 2.72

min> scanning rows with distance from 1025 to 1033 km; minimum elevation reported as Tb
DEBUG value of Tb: 3.06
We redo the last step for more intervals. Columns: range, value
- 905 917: 2.72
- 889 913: 2.32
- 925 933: 1.56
